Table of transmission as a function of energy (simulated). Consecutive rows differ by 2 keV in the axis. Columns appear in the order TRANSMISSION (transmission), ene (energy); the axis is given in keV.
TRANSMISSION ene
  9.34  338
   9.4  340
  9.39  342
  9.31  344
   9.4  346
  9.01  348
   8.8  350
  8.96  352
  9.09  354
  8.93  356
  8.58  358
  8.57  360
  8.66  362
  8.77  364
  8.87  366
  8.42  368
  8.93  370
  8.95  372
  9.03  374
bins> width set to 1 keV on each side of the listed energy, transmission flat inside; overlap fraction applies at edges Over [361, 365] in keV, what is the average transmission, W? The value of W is 8.71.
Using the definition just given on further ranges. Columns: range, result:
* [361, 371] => 8.73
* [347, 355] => 8.96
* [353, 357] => 9.01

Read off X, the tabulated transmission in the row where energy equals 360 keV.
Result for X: 8.57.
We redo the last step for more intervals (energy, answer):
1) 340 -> 9.4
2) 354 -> 9.09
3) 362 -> 8.66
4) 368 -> 8.42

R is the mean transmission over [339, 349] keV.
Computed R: 9.3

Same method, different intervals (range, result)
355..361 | 8.69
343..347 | 9.36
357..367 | 8.69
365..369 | 8.64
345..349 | 9.21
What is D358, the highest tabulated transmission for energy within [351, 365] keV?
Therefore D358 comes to 9.09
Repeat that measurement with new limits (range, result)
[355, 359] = 8.93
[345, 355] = 9.4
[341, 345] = 9.39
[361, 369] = 8.87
